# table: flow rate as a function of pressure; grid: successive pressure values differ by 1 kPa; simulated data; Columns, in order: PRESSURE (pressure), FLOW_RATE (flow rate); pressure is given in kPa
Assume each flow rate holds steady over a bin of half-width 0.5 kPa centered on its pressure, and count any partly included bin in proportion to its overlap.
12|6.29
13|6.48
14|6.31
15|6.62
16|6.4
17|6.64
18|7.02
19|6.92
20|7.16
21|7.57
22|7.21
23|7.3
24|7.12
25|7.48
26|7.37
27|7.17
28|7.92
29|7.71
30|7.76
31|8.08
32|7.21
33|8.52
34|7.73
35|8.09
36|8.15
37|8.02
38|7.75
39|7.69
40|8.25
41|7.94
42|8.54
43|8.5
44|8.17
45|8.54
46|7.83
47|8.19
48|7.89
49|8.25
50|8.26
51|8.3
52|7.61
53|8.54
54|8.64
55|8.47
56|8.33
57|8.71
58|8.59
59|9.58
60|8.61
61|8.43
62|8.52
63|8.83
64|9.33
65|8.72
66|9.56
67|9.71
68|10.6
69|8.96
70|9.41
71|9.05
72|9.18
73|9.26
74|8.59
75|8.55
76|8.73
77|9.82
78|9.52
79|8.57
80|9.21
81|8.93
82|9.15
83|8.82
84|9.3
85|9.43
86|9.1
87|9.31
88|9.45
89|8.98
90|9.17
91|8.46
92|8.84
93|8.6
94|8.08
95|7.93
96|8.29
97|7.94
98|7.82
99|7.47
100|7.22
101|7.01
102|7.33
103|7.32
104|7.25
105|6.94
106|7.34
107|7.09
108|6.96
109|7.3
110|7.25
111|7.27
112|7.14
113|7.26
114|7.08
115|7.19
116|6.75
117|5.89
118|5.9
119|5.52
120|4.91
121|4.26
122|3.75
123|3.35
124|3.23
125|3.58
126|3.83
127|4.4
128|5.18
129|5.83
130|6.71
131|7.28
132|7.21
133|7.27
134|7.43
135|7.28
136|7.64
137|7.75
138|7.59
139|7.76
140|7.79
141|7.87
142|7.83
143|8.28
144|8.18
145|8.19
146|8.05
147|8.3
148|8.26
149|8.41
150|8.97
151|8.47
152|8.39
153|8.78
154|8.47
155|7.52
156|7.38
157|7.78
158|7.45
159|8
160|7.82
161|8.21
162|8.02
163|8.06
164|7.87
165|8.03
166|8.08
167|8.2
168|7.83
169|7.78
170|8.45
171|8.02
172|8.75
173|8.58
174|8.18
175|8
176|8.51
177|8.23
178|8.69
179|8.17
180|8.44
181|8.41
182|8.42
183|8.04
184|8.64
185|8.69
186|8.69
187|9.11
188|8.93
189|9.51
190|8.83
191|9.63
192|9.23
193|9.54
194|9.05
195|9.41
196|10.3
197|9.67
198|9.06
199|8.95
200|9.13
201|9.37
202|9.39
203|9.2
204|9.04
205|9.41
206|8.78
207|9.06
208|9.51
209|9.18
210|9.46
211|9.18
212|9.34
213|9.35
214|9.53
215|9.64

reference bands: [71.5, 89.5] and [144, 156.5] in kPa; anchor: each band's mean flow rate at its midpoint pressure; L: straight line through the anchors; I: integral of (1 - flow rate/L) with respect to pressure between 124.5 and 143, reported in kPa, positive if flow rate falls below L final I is 3.8 kPa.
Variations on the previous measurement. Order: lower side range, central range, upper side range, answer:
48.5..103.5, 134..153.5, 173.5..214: 1.7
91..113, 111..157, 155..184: 5.7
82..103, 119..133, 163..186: 5.6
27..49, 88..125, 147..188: 5.5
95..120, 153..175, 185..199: 1.3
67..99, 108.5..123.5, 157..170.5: 4.4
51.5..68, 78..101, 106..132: -4.0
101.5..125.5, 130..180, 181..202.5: -2.0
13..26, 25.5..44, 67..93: -1.0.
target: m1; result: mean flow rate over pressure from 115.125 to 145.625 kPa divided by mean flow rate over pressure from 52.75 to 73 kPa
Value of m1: 0.7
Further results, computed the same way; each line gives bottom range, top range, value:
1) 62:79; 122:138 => 0.64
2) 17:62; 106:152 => 0.85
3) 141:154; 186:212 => 1.11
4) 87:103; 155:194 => 1.02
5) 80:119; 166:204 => 1.12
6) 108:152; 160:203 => 1.28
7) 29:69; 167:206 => 1.05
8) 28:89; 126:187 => 0.91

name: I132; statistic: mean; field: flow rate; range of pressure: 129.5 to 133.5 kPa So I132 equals 7.12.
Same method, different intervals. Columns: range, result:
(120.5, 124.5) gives 3.65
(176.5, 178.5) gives 8.46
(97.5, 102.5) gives 7.37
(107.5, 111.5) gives 7.2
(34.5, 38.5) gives 8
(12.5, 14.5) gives 6.39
